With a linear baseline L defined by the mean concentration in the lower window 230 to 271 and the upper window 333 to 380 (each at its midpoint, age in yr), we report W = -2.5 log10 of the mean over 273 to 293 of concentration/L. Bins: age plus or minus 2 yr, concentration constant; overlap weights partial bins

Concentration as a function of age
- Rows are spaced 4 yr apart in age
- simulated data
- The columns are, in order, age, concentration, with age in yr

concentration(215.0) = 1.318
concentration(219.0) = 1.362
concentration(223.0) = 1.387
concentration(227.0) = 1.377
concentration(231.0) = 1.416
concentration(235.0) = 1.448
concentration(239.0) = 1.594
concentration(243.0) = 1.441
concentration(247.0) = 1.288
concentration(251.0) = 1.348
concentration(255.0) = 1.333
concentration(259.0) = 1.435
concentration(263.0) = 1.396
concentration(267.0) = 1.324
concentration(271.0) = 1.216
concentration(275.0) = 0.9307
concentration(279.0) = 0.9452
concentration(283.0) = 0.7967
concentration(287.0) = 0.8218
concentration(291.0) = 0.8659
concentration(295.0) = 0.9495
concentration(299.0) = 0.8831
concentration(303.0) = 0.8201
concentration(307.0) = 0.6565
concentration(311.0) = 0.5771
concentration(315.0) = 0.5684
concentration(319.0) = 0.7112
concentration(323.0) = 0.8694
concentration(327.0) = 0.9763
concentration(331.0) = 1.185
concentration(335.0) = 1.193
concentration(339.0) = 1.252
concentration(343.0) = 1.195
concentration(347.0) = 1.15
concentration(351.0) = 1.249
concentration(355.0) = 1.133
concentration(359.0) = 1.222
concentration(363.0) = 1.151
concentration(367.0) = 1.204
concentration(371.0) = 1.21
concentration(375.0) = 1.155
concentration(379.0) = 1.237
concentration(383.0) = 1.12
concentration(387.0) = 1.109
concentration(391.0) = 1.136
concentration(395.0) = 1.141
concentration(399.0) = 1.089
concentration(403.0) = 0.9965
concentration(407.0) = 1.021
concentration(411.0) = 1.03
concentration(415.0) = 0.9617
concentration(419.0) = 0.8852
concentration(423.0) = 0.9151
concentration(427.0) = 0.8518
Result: 0.460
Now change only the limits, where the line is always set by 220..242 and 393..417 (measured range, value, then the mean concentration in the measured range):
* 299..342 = 0.351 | 0.888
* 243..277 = 0.067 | 1.29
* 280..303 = 0.445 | 0.863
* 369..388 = -0.065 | 1.17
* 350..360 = -0.037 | 1.19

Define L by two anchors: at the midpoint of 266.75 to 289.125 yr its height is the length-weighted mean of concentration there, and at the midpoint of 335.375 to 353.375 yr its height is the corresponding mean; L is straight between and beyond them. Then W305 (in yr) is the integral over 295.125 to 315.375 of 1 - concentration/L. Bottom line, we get 6.3 yr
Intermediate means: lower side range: 0.98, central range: 0.735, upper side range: 1.21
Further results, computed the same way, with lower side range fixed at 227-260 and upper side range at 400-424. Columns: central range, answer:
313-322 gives 4.1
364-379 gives -1.6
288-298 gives 3.0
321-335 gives 1.8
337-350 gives -0.6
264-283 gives 3.5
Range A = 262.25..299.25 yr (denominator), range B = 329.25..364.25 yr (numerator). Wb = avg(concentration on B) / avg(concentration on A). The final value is 1.19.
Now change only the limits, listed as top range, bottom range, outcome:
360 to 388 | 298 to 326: 1.61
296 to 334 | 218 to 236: 0.59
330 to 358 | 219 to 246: 0.83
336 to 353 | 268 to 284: 1.20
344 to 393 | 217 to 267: 0.84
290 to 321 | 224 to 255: 0.53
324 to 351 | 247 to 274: 0.87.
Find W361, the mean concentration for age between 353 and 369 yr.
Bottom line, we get 1.18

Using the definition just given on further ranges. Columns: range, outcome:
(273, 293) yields 0.872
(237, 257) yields 1.4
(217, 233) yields 1.39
